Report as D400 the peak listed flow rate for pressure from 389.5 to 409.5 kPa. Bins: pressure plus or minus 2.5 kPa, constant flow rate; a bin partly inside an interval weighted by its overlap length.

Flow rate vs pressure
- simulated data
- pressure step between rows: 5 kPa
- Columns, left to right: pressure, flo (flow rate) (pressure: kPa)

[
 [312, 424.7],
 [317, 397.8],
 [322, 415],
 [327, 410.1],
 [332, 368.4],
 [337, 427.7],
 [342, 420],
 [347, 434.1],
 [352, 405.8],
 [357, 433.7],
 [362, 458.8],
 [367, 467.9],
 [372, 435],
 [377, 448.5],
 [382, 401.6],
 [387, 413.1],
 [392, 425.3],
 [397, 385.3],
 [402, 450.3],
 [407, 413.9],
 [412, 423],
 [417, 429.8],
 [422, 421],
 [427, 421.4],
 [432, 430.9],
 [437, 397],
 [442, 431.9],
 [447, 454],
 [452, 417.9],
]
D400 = 450.3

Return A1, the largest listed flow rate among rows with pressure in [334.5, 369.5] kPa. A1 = 467.9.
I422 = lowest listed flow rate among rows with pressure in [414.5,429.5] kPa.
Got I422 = 421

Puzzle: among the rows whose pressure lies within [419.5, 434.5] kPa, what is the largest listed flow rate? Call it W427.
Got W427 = 430.9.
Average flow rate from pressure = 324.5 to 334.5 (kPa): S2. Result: 389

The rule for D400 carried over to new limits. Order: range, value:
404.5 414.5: 423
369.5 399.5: 448.5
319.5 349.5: 434.1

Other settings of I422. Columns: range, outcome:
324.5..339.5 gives 368.4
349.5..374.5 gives 405.8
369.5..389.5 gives 401.6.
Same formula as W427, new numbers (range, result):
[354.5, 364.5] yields 458.8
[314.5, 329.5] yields 415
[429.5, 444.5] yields 431.9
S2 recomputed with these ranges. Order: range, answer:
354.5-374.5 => 449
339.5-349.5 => 427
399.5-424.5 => 428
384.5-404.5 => 418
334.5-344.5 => 424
